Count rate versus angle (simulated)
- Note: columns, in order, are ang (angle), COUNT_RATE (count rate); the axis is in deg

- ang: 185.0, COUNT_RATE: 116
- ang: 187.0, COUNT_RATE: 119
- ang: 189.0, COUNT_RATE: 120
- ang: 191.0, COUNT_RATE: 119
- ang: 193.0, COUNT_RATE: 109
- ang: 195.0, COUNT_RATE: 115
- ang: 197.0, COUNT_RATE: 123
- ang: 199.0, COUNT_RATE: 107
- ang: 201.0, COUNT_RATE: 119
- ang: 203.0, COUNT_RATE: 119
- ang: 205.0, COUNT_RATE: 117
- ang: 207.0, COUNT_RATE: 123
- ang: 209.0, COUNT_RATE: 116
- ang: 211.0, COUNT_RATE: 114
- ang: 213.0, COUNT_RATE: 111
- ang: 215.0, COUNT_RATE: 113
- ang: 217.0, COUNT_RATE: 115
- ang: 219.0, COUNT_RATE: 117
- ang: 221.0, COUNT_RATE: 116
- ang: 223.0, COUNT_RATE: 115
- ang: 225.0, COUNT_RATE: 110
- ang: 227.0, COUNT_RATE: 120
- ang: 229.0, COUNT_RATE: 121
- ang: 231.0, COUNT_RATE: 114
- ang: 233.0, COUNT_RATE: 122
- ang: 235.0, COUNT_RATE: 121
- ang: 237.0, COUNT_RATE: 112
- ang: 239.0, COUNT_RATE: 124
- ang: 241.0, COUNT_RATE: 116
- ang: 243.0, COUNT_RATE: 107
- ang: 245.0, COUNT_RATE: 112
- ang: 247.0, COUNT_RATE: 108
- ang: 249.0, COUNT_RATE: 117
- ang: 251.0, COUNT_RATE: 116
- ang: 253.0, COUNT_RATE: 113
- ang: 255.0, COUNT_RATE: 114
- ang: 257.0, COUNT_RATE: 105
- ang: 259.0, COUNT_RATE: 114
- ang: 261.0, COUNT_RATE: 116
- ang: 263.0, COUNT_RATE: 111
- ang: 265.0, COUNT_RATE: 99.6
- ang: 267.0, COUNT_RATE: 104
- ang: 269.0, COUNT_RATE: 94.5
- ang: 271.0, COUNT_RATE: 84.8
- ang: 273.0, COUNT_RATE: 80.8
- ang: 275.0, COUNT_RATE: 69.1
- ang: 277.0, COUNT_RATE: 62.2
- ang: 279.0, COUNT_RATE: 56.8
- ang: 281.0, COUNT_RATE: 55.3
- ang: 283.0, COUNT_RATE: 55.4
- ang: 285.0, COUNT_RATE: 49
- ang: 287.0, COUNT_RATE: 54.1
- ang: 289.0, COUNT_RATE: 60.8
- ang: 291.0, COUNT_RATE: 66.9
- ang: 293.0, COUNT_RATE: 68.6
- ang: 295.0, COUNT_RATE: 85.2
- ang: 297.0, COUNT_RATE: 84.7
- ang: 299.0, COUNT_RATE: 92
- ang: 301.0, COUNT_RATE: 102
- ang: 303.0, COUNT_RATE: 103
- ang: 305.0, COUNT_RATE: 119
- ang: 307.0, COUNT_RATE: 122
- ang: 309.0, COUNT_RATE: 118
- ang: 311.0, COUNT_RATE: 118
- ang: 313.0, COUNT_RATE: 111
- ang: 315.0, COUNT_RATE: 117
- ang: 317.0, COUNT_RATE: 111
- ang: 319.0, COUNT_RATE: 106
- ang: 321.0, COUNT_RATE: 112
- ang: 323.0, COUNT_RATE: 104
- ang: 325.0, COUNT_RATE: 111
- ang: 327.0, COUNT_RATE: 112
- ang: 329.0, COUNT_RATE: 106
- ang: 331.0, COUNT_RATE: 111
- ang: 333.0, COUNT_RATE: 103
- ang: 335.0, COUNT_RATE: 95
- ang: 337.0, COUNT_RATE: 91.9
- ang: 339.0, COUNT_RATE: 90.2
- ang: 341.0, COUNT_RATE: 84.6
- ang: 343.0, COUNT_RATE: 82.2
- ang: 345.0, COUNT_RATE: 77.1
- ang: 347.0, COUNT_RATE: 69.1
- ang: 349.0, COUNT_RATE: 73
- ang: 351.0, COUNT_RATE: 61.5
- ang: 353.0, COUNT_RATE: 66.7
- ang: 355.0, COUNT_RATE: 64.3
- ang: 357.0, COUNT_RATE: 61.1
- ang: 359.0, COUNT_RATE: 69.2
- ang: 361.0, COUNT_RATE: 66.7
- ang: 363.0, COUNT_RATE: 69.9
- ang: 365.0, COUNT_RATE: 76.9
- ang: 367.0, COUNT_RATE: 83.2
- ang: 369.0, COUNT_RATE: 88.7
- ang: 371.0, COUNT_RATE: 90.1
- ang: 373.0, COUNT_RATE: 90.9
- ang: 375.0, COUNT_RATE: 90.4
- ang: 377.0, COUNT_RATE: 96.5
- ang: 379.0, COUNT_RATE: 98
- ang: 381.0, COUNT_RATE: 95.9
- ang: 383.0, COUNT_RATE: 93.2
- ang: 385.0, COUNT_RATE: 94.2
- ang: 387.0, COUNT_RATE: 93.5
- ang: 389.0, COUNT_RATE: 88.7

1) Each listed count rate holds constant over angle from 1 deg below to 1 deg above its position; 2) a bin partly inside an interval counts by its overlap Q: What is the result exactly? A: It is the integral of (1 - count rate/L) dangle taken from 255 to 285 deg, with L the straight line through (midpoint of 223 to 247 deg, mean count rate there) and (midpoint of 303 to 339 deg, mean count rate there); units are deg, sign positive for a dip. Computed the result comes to 7.2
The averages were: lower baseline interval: 116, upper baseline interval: 109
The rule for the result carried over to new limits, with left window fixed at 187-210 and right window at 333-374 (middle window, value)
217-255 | -2.79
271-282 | 3.49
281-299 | 5.25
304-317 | -4.09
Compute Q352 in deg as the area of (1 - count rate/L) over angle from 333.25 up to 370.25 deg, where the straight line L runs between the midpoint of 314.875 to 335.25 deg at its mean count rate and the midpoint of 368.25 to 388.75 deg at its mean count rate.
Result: 8.8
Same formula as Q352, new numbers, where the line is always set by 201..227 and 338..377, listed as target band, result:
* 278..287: 4.0 deg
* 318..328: -2.6 deg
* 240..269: -1.5 deg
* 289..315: -1.9 deg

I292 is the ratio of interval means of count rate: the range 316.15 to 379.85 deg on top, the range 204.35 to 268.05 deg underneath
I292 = 0.77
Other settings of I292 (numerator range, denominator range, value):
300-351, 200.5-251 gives 0.87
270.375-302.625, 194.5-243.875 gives 0.61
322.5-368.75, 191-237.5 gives 0.72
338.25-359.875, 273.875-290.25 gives 1.25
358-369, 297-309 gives 0.70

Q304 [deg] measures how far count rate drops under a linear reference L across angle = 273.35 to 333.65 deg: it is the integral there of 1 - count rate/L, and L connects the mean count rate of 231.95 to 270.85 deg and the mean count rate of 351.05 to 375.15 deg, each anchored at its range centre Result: 1.10 deg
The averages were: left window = 111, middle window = 91.4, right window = 75.4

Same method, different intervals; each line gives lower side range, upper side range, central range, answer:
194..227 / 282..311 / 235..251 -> -1.5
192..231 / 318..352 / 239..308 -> 8.3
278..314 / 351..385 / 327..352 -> -1.7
